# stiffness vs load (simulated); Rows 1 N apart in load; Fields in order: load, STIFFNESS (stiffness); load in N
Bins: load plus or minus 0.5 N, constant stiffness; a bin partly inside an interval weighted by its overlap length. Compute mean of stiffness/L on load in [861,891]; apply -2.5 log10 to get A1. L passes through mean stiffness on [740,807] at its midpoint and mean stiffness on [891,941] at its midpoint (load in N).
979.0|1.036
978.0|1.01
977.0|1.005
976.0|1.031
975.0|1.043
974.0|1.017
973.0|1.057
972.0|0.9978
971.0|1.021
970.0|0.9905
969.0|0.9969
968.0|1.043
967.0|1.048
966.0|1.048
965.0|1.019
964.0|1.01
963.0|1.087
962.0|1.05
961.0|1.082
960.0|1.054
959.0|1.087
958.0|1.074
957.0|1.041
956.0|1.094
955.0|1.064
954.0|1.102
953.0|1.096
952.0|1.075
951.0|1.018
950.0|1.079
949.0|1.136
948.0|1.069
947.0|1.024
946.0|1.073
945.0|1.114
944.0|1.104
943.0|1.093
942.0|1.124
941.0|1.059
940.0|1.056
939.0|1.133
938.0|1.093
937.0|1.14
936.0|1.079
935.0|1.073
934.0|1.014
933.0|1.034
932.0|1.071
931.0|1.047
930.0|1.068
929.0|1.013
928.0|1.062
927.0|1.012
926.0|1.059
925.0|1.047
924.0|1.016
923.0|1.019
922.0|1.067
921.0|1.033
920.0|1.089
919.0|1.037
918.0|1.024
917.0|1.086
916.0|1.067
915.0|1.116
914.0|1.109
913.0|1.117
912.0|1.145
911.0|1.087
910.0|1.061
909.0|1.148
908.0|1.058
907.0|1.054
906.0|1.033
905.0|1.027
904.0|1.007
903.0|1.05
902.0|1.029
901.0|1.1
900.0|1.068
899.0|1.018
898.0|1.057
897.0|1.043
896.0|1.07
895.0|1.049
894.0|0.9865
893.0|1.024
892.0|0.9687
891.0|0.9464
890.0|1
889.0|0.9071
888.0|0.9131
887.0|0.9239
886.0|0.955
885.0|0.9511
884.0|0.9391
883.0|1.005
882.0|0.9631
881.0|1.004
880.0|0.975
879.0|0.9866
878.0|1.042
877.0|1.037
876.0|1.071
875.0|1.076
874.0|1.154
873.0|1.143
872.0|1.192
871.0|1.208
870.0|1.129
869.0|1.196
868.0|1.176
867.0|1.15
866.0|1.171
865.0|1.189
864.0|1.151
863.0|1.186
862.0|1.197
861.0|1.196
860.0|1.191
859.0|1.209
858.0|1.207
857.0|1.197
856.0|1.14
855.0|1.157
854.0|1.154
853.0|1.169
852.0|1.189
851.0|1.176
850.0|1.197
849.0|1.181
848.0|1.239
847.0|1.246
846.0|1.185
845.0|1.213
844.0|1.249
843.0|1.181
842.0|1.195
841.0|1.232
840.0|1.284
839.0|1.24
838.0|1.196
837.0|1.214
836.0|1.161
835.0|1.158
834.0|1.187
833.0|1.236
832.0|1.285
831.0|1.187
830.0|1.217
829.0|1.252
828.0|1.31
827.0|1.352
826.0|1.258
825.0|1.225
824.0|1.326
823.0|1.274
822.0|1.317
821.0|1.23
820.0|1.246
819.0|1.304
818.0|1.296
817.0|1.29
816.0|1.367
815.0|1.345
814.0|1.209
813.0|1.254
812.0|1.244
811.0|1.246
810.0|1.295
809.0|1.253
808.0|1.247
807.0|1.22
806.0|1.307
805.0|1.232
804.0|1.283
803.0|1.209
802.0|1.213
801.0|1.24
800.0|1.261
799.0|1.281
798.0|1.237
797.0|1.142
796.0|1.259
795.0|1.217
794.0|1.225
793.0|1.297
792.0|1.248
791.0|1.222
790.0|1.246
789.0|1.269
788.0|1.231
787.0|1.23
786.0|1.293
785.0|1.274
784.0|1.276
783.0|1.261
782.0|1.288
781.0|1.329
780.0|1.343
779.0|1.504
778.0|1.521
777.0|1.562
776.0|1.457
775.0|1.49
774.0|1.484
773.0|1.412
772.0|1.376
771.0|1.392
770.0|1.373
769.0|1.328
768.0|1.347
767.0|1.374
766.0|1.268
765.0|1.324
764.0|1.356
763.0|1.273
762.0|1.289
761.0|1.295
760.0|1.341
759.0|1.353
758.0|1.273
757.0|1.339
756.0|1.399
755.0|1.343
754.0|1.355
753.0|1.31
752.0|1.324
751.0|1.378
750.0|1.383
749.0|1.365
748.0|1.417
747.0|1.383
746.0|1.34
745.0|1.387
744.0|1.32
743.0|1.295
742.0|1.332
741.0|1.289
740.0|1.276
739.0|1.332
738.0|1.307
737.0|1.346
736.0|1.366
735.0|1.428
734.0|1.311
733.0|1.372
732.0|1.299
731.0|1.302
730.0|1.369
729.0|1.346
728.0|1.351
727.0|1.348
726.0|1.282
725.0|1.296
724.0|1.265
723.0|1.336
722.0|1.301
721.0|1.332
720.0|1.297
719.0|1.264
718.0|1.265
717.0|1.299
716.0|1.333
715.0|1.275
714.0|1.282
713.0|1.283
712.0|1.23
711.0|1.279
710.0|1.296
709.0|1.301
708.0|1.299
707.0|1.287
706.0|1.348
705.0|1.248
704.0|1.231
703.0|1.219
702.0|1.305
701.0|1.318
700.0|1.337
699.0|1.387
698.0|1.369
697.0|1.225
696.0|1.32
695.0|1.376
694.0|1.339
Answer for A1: 0.06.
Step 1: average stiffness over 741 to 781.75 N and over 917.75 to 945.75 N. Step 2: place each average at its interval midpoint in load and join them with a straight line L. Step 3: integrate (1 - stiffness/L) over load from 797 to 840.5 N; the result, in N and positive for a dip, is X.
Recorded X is 0.4 N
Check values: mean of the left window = 1.37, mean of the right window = 1.06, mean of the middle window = 1.25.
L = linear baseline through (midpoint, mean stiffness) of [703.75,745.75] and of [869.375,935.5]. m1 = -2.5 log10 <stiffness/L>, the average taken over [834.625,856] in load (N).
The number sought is -0.07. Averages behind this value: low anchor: 1.31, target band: 1.2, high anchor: 1.04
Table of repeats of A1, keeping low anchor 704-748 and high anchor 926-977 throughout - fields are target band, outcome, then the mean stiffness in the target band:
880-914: 0.100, 1.02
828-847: -0.027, 1.22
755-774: -0.061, 1.34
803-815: -0.031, 1.26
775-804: -0.044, 1.29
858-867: -0.023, 1.19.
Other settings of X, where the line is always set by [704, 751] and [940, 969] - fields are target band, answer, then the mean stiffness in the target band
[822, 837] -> -0.5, 1.25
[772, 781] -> -1.4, 1.46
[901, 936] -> 1.6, 1.06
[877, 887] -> 1.5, 0.98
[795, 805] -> 0.0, 1.23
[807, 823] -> -0.7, 1.27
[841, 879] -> 0.1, 1.17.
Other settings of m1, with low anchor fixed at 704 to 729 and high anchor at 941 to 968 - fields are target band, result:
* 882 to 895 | 0.176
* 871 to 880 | 0.056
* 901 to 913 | 0.048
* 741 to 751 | -0.073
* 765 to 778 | -0.134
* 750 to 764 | -0.062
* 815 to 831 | -0.077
